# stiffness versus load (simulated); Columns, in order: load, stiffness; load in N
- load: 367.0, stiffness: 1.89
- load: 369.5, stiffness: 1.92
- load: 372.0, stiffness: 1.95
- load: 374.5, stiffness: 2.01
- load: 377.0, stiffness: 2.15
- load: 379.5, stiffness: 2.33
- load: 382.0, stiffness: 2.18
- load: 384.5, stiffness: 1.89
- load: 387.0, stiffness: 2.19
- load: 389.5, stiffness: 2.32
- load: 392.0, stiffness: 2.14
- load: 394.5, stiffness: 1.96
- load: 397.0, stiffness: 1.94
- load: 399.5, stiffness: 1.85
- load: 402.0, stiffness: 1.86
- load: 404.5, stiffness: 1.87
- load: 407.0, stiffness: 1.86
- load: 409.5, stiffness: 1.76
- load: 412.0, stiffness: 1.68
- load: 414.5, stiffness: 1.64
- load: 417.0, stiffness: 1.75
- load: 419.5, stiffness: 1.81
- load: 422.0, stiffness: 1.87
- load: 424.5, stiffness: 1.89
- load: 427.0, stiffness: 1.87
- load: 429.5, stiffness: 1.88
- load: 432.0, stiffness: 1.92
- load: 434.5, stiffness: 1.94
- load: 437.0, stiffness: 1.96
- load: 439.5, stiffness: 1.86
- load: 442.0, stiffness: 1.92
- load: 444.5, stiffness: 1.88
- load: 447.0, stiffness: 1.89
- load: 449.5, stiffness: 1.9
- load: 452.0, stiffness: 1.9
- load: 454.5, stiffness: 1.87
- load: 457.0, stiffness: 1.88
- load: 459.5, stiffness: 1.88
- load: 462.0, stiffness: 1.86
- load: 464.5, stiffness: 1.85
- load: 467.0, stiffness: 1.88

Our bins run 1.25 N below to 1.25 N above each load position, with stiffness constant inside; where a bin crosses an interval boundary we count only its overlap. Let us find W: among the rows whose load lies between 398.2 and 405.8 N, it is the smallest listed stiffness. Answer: 1.85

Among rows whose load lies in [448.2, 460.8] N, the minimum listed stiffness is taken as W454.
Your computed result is 1.87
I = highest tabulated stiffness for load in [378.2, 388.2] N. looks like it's 2.33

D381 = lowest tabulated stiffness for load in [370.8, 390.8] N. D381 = 1.89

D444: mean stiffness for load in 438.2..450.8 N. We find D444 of 1.89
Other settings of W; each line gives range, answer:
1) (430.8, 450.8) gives 1.86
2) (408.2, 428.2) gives 1.64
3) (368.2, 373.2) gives 1.92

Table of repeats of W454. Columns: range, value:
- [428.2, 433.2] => 1.88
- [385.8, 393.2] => 2.14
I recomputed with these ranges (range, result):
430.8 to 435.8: 1.94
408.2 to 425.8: 1.89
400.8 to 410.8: 1.87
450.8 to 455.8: 1.9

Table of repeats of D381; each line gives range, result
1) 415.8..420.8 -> 1.75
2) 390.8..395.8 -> 1.96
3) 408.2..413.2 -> 1.68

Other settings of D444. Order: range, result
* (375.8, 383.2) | 2.22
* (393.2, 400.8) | 1.92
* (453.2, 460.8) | 1.88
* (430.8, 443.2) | 1.92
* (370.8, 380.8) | 2.11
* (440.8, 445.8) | 1.9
